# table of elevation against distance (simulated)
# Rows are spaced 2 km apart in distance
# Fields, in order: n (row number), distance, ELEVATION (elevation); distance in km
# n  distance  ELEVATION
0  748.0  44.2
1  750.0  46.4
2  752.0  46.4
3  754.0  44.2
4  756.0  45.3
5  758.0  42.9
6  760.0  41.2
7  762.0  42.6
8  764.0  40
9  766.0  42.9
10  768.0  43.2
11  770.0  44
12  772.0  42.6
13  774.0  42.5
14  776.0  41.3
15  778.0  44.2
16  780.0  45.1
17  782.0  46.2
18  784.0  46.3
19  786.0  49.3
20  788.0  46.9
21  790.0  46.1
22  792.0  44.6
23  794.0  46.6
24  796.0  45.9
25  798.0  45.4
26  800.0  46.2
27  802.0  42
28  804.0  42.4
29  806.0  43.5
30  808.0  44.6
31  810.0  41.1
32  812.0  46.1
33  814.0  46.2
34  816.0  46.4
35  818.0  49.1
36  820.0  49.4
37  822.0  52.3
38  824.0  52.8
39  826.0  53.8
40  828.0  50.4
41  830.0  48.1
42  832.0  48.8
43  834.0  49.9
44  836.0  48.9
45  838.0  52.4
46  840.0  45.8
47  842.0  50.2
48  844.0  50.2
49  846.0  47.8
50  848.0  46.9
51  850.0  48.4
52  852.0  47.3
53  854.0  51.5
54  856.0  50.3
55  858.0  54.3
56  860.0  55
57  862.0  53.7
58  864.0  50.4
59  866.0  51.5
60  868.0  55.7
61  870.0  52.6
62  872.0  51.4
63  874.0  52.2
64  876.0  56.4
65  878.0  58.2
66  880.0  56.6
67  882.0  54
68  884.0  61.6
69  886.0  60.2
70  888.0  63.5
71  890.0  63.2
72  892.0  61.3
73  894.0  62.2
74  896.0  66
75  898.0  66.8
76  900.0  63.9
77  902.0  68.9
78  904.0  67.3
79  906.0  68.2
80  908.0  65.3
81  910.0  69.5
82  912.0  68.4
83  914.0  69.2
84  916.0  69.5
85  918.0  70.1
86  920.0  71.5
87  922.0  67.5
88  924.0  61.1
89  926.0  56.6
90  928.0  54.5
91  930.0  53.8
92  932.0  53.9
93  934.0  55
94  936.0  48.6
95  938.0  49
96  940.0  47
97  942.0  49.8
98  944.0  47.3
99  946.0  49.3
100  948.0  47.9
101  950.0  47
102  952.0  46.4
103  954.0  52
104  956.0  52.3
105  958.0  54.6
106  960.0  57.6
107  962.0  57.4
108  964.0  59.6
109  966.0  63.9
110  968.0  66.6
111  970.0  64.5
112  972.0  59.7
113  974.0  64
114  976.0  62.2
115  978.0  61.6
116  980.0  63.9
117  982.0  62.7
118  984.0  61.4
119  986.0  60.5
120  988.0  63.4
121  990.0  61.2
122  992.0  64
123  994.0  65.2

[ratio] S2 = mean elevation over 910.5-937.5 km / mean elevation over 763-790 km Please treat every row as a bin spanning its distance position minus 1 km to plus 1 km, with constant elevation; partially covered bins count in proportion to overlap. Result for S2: 1.4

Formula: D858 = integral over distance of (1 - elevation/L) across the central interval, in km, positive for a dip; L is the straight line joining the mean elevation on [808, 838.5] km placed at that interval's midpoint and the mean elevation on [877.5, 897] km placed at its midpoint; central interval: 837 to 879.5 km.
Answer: 2.9 km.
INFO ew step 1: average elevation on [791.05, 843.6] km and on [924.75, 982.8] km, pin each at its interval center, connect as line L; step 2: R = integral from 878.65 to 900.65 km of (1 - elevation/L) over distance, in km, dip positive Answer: -4.2 km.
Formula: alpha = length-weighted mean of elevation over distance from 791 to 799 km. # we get 45.6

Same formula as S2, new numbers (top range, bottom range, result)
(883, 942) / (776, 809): 1.37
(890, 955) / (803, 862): 1.21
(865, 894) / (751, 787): 1.30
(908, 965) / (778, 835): 1.21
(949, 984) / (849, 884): 1.10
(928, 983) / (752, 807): 1.25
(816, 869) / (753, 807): 1.14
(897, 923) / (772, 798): 1.50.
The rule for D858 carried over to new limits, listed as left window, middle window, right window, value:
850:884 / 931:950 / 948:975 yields 2.22 km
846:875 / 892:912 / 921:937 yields -4.37 km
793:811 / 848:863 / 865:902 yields 0.76 km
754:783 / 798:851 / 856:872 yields 1.26 km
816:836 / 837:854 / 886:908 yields 1.71 km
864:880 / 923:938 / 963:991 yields 1.10 km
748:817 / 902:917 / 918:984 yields -4.04 km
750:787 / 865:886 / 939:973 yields -2.27 km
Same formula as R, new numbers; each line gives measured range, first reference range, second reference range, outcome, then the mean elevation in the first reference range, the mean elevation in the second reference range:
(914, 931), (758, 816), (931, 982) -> -3.3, 44.3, 55.4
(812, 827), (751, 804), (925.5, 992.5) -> -0.8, 44.3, 56.4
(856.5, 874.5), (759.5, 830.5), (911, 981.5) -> -0.6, 45.6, 57.8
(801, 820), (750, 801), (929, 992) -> 0.8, 44.5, 56.4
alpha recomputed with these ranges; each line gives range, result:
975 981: 62.6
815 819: 47.8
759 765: 41.3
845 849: 47.3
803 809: 43.5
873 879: 55.6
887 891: 63.4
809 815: 44.5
